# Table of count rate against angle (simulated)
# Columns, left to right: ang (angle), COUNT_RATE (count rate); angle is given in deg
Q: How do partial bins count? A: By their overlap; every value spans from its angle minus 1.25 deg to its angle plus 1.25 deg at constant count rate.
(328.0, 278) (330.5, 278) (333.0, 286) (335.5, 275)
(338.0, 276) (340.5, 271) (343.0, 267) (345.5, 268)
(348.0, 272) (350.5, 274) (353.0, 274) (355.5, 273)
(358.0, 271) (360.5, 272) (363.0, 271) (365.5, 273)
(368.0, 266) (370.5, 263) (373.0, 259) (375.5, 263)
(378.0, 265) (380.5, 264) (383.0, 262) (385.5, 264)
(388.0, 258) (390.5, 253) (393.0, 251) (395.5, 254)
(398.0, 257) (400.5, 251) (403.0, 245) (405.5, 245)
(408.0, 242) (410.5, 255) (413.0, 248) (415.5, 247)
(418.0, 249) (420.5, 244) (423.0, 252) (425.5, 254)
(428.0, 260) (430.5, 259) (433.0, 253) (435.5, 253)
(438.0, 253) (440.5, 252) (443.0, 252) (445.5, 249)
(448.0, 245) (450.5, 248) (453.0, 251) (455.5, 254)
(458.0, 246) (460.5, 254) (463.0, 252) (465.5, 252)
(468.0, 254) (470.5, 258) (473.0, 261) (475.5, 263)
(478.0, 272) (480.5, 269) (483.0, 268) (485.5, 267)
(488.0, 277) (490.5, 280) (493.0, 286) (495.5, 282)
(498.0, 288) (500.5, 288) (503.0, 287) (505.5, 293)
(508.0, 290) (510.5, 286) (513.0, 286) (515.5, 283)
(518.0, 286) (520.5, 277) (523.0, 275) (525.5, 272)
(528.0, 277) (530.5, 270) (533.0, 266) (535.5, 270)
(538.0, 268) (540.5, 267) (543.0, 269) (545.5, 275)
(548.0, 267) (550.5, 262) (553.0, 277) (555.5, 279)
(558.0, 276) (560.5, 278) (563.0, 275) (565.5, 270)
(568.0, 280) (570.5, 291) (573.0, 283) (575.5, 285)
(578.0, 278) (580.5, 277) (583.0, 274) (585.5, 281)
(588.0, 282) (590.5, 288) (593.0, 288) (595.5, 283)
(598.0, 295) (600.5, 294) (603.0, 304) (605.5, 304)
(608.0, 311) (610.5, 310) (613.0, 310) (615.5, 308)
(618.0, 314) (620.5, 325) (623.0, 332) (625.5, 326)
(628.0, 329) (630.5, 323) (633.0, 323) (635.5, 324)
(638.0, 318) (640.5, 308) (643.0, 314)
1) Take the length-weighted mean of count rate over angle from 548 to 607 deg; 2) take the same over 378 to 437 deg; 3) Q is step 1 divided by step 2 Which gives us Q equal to 1.12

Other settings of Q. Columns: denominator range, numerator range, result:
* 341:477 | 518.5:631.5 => 1.12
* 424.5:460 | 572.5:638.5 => 1.20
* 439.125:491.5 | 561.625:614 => 1.12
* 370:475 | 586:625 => 1.20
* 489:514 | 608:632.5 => 1.11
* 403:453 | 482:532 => 1.12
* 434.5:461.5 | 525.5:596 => 1.10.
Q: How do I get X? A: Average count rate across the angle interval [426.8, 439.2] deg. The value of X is 256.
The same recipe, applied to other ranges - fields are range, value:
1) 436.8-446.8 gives 251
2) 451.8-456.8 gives 252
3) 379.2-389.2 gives 262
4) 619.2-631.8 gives 327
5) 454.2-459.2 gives 250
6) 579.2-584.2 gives 276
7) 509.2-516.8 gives 285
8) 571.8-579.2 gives 282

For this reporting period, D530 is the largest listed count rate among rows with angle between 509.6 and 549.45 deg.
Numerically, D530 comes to 286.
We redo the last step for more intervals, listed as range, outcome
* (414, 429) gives 260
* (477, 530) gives 293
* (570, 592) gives 291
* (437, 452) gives 253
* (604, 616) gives 311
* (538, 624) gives 332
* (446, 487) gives 272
